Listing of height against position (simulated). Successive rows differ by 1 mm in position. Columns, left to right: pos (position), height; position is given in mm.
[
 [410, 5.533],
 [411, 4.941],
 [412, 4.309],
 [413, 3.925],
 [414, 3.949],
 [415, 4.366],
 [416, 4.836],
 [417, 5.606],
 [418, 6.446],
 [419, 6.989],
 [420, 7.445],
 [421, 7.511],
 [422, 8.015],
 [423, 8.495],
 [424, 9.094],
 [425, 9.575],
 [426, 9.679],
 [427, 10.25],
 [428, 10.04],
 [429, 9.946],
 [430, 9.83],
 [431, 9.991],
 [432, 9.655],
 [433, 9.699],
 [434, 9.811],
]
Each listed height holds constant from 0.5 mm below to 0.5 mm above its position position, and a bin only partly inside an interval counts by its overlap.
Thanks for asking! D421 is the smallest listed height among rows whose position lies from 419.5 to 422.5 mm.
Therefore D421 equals 7.445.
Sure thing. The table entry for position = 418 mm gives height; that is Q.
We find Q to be 6.446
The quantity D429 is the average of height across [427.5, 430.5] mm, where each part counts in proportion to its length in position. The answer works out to 9.94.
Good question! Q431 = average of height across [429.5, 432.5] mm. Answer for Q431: 9.83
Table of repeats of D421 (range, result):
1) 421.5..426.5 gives 8.015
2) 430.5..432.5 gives 9.655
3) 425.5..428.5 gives 9.679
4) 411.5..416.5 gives 3.925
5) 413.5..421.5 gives 3.949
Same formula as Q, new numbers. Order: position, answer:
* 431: 9.991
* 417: 5.606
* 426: 9.679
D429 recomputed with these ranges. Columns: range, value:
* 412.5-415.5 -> 4.08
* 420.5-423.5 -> 8.01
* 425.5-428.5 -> 9.99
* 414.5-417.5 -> 4.94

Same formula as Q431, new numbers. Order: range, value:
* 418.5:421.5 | 7.32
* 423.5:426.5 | 9.45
